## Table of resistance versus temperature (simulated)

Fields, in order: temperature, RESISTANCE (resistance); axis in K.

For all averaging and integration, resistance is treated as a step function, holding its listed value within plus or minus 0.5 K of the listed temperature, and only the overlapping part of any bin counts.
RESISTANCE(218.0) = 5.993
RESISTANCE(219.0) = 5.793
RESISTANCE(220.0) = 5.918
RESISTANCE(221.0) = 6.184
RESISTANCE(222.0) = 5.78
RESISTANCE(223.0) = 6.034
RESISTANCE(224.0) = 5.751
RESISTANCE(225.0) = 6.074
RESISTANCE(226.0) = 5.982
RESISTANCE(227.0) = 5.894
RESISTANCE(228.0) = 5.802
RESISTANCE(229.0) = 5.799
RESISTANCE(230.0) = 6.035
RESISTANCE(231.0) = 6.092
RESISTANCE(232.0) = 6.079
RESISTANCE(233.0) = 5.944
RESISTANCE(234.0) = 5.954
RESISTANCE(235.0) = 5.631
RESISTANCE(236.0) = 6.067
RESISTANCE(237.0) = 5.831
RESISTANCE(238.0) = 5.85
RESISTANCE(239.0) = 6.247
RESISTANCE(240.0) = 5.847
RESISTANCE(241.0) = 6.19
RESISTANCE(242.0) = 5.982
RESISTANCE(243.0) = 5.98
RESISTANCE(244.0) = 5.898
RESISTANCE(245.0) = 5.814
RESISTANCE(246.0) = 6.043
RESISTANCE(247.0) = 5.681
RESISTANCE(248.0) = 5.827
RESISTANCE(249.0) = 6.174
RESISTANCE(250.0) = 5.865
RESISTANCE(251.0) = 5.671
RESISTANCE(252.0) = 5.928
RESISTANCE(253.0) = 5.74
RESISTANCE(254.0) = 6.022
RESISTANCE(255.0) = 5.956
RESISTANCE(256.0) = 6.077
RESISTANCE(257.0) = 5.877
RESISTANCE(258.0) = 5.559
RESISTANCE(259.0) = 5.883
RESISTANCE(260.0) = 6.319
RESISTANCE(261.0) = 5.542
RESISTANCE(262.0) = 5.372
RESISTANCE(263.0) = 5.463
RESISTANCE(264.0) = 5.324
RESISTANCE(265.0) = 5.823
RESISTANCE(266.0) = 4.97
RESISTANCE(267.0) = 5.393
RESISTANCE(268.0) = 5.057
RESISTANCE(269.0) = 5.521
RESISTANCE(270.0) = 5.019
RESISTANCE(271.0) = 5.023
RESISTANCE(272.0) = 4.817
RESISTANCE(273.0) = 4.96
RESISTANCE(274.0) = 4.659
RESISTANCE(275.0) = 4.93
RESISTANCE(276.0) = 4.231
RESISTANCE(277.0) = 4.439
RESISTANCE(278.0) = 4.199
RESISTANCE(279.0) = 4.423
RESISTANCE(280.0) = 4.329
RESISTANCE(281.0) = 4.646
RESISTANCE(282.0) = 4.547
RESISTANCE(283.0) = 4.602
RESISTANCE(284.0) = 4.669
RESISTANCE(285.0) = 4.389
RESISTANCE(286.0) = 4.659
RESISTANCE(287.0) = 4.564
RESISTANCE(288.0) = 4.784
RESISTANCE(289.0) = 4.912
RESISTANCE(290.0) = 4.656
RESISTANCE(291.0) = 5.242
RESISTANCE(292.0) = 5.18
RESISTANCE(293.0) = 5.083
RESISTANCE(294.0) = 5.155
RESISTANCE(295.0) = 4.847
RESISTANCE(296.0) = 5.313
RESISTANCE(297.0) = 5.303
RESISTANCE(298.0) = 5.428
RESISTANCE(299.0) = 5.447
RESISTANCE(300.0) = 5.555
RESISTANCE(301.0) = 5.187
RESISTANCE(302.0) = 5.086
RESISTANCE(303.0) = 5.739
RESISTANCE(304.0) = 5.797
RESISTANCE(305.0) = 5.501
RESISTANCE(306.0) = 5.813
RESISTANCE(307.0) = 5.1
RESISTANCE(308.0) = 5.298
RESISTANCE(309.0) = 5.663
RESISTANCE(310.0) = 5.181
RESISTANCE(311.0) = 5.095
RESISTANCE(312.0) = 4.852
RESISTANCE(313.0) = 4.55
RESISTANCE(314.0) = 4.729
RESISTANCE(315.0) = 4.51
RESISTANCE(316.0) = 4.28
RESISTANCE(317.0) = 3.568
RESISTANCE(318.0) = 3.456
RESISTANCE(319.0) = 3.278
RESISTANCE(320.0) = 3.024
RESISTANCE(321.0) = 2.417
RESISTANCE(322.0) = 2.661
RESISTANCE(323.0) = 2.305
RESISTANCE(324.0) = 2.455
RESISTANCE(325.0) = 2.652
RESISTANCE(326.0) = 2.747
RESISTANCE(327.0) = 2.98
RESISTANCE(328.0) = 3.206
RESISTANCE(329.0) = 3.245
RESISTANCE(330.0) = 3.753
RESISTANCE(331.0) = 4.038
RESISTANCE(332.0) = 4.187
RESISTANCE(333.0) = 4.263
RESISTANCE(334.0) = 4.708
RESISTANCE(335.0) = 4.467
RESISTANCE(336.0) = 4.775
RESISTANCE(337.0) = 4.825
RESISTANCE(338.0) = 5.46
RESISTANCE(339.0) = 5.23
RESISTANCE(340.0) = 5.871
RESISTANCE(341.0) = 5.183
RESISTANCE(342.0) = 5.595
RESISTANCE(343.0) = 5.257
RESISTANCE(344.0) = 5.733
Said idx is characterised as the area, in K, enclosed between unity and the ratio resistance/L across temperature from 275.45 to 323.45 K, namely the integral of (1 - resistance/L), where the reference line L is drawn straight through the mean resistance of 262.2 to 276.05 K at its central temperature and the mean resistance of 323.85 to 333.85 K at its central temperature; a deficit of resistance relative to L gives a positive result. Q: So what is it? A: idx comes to -4.6 K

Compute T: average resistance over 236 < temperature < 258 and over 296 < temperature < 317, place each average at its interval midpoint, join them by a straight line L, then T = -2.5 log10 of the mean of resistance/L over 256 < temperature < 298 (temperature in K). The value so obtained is 0.11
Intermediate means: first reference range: 5.92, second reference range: 5.17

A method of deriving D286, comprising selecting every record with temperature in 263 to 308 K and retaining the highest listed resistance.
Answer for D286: 5.823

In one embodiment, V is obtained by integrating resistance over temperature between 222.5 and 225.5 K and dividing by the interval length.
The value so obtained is 5.95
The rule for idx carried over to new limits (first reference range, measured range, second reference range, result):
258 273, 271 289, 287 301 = 2.2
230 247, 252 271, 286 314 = 0.2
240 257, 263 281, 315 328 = 0.4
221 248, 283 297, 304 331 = -0.8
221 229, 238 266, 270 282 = -3.3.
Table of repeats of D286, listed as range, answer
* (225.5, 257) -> 6.247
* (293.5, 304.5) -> 5.797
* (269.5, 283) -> 5.023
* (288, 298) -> 5.428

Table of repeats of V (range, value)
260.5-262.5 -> 5.46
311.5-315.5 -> 4.66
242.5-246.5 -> 5.93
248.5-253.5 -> 5.88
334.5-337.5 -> 4.69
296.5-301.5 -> 5.38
